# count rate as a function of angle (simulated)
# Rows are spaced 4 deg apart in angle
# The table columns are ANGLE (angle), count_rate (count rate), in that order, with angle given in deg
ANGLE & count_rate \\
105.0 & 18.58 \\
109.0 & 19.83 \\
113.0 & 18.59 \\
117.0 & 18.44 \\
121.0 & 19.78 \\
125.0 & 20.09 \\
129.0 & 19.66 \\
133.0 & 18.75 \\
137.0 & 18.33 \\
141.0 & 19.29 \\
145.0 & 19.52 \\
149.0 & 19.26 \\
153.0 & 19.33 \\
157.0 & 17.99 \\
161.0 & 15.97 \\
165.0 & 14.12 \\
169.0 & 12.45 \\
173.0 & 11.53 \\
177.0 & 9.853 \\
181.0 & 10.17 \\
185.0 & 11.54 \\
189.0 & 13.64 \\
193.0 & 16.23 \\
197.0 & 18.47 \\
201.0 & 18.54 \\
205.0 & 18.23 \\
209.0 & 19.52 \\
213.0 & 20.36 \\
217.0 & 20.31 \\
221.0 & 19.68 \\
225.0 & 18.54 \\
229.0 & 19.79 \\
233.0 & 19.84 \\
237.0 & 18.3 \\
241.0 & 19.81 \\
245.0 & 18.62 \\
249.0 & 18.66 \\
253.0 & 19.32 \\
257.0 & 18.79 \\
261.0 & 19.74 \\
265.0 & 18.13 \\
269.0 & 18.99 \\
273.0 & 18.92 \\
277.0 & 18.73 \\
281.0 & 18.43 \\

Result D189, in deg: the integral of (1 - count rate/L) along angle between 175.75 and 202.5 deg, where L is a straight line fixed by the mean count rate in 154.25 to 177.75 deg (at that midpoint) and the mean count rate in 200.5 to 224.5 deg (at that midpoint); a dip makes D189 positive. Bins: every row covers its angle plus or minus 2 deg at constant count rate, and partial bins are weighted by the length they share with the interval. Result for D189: 4.4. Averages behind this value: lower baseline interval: 14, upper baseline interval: 19.4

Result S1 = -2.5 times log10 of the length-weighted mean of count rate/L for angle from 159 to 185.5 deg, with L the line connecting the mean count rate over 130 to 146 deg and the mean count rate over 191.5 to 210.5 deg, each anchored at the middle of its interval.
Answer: 0.45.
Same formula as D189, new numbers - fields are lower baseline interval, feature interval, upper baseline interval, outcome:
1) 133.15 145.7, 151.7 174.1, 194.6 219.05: 4.4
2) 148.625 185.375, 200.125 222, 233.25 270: -3.7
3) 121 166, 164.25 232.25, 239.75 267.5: 9.5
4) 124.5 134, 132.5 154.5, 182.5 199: -0.8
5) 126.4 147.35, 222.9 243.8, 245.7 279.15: -0.3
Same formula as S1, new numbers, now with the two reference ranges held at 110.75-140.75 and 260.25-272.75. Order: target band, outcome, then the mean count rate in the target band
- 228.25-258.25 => -0.01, 19.1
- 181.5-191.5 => 0.46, 12.4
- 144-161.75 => 0.03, 18.5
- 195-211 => 0.02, 18.7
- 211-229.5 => -0.04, 19.7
